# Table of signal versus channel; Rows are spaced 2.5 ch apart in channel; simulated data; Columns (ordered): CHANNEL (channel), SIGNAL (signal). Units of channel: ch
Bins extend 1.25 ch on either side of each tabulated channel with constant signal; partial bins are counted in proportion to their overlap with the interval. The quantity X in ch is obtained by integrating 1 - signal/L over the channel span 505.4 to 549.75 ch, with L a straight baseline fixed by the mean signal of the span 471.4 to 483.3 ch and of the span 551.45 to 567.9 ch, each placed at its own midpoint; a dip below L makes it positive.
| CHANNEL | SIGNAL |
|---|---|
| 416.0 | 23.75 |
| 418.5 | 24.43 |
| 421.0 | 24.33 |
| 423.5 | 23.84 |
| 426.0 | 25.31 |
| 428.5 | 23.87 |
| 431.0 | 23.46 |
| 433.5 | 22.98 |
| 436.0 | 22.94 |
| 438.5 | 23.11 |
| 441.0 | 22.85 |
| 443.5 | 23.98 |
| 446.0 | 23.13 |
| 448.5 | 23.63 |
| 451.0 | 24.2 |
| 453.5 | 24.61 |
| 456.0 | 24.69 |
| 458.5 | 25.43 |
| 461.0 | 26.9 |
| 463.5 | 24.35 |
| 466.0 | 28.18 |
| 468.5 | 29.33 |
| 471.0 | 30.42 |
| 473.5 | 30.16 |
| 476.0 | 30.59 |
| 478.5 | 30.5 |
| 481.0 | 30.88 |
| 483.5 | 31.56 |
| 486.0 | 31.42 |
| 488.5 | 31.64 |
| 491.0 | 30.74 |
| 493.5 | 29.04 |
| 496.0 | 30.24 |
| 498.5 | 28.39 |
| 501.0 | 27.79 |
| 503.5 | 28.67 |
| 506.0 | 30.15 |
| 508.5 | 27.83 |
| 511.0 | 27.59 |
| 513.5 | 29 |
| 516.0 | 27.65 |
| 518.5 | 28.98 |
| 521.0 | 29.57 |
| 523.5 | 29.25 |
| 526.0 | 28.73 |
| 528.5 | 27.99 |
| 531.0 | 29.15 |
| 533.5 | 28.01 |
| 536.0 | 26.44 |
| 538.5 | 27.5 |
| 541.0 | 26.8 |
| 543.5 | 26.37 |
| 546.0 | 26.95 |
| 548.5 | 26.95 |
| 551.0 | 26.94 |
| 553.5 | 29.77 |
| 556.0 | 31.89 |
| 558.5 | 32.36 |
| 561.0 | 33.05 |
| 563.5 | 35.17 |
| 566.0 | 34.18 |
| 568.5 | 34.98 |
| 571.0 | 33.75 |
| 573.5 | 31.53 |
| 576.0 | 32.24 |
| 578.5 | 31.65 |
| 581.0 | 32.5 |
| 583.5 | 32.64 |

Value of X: 5.2 ch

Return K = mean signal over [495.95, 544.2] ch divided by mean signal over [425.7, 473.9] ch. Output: 1.13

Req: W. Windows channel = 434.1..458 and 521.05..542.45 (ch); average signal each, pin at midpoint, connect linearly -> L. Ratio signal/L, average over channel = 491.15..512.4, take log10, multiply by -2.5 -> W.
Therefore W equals -0.090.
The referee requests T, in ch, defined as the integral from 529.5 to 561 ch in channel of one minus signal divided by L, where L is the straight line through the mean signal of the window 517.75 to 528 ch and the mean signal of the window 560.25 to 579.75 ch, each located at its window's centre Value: 2.7 ch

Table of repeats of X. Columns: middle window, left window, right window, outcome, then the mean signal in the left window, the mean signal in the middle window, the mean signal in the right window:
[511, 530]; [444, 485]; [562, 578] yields 1.2 ch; 27.4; 28.7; 33.5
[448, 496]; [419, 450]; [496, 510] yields -3.6 ch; 23.6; 28.5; 28.7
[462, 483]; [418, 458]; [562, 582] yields -2.4 ch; 23.9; 29.4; 33.3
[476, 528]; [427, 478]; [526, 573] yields -3.3 ch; 25.5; 29.5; 29.9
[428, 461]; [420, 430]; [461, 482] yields 3.1 ch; 24.3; 23.9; 29.1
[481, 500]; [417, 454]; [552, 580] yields -2.0 ch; 23.8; 30.4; 32.7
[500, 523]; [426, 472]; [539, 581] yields -0.3 ch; 24.9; 28.6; 30.9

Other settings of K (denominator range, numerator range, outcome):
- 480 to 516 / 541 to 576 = 1.05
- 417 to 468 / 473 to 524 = 1.21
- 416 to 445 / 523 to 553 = 1.16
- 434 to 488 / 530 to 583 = 1.13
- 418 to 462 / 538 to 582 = 1.28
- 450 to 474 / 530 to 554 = 1.02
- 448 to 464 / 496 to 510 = 1.15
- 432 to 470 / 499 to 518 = 1.15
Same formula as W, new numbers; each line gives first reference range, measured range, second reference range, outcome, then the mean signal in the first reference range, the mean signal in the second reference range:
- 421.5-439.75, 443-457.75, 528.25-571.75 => 0.03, 23.7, 29.9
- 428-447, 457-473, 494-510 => -0.08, 23.3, 28.8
